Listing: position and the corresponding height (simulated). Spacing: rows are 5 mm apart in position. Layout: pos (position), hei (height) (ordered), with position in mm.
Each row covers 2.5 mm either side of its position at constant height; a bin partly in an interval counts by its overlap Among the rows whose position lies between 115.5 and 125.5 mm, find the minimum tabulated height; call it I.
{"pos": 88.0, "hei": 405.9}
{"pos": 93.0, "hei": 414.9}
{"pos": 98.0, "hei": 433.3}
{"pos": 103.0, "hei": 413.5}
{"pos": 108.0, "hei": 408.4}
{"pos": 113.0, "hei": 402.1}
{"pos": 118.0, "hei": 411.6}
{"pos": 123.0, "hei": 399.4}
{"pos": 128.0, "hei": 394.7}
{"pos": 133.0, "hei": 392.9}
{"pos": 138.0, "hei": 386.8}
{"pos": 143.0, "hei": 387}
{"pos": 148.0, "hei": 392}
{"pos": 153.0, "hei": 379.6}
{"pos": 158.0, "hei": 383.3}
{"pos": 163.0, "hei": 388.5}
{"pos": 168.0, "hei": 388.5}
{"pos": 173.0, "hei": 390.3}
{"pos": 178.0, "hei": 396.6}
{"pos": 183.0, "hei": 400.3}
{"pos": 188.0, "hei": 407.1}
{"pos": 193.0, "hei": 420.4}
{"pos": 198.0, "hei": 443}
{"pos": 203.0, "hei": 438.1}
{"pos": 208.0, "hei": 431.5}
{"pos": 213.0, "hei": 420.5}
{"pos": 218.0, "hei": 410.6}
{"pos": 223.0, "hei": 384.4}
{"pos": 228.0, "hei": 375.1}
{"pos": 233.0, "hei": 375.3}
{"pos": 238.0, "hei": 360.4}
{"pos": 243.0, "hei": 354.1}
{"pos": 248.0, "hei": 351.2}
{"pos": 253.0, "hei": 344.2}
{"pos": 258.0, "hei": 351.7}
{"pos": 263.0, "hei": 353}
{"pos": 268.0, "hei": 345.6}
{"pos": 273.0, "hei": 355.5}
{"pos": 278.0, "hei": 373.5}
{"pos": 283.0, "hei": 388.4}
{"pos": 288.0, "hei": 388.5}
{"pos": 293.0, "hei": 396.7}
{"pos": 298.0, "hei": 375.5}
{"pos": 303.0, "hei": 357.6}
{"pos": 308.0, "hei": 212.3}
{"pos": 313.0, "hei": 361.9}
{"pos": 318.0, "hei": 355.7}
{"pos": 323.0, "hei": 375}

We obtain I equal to 399.4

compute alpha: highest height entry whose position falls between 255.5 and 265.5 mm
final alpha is 353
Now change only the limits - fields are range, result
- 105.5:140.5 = 411.6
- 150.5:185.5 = 400.3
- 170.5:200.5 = 443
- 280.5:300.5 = 396.7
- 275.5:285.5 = 388.4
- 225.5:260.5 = 375.3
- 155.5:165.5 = 388.5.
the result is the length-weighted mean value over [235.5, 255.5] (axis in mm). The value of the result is 352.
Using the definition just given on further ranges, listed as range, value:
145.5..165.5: 386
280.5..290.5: 388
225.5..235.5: 375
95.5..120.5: 414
